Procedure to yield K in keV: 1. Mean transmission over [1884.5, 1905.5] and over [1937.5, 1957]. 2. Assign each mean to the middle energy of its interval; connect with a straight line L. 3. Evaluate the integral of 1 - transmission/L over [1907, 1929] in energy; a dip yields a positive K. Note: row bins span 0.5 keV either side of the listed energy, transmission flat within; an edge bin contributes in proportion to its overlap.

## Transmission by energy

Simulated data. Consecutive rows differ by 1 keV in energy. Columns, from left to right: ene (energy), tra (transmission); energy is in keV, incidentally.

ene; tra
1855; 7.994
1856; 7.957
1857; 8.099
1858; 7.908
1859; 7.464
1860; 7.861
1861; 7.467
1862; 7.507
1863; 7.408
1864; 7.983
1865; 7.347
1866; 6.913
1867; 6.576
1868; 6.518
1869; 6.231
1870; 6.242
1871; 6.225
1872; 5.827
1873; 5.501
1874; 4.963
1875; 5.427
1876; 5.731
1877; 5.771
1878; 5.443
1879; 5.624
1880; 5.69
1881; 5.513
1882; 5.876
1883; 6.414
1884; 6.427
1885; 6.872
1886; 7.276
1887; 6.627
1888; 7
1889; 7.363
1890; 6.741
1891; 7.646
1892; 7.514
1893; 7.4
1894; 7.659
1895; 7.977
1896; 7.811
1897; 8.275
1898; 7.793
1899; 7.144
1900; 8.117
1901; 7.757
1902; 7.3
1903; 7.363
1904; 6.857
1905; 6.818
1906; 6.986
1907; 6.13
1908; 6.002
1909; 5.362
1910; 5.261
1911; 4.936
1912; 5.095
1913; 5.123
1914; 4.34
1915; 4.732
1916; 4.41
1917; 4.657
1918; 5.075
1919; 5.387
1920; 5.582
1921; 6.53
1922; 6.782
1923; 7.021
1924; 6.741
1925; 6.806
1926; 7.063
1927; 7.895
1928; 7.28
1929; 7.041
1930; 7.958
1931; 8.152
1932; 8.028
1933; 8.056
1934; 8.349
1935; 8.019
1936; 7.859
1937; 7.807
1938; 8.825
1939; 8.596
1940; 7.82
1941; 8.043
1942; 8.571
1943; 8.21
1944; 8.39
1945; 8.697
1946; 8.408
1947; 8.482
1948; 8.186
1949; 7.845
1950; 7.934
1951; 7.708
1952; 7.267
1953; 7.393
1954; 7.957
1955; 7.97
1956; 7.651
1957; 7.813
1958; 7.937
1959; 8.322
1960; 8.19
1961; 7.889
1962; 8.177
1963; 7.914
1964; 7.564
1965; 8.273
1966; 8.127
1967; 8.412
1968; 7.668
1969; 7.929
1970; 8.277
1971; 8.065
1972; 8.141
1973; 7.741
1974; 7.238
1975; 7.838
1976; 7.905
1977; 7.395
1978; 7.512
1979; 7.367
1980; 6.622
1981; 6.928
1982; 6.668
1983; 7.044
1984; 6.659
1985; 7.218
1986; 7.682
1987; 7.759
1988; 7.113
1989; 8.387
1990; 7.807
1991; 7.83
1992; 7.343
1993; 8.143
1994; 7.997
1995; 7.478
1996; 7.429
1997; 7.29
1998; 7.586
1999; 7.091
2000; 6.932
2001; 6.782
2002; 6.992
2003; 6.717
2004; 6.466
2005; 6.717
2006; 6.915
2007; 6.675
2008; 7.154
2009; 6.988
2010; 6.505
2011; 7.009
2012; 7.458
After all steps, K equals 5.32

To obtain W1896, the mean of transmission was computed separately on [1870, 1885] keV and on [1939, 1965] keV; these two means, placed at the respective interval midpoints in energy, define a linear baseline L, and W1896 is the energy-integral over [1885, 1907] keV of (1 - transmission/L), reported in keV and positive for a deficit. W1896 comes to -3.51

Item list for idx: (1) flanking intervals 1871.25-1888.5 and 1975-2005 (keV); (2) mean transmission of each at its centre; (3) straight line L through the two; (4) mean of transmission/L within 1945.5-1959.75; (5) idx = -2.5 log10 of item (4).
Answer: -0.16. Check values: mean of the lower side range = 6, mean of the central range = 7.92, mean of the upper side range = 7.31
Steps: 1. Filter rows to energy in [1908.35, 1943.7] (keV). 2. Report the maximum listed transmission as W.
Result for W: 8.825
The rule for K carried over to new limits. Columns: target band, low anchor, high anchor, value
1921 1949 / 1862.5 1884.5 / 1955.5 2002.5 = -3.4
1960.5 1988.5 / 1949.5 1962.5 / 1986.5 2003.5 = 0.2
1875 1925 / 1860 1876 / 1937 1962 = 5.2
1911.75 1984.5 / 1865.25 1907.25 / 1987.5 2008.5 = -4.1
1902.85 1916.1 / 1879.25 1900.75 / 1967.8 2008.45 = 2.7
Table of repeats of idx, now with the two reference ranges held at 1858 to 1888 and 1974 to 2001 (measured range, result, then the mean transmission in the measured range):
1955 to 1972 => -0.11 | 8.02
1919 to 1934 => -0.04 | 7.19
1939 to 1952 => -0.16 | 8.17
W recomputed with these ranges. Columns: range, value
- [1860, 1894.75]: 7.983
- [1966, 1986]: 8.412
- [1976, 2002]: 8.387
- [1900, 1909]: 8.117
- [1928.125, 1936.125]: 8.349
